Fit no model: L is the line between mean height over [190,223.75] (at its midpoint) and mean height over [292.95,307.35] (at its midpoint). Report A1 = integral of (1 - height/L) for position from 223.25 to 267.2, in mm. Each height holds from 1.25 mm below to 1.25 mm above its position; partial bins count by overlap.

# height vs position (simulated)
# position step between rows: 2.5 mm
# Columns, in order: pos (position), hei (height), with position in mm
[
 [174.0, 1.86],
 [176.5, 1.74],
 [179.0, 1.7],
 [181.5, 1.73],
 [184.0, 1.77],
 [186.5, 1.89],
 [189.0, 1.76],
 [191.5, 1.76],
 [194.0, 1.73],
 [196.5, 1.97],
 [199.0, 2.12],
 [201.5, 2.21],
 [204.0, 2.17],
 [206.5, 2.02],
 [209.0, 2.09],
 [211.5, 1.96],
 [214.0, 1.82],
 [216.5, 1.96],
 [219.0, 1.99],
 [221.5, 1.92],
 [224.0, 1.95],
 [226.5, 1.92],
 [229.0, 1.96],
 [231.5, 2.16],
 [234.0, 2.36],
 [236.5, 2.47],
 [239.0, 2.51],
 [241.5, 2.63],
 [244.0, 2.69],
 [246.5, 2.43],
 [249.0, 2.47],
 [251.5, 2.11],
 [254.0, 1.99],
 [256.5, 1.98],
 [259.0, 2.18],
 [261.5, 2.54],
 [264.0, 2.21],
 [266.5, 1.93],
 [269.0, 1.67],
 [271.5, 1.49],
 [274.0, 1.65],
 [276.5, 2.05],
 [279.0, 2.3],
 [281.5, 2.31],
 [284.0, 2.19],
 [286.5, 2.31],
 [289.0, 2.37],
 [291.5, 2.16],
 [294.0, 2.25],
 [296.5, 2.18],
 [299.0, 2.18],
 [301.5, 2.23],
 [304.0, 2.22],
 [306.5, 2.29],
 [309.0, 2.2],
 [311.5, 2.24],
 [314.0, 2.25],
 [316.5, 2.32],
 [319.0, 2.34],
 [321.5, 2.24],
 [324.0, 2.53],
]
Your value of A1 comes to -3.80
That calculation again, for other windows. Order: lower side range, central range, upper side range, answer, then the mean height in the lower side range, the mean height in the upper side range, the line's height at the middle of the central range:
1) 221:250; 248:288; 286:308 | 3.2 mm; 2.3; 2.24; 2.27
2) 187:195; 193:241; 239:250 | 1.3 mm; 1.76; 2.55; 2.15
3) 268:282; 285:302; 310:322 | -1.4 mm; 1.89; 2.28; 2.07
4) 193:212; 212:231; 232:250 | 2.7 mm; 2.04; 2.49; 2.26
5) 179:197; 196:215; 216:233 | -1.7 mm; 1.79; 1.99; 1.88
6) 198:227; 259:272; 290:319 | 0.7 mm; 2.01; 2.24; 2.14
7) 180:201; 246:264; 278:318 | -1.2 mm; 1.85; 2.25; 2.09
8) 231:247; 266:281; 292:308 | 3.0 mm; 2.48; 2.22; 2.33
